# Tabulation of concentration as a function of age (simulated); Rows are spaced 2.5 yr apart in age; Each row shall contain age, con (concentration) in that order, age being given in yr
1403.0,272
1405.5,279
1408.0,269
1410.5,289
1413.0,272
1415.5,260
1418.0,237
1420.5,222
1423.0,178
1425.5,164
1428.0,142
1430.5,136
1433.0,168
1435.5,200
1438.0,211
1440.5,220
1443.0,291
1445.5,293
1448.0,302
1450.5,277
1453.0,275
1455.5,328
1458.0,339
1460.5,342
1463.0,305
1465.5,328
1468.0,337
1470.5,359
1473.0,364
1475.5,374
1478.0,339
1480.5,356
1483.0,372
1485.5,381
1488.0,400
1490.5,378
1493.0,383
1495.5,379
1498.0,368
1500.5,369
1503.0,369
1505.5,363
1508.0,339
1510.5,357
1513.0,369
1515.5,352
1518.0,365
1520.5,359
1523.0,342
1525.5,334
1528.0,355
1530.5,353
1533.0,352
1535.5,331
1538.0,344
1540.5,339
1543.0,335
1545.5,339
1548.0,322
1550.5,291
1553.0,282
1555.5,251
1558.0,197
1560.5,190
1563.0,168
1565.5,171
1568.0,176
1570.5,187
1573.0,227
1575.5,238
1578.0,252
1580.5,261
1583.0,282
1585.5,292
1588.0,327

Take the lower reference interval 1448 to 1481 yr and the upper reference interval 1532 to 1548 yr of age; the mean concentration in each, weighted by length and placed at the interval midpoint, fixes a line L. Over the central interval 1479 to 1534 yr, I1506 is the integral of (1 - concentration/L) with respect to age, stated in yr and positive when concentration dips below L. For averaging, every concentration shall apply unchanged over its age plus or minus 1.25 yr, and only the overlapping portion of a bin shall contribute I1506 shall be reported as -4.7 yr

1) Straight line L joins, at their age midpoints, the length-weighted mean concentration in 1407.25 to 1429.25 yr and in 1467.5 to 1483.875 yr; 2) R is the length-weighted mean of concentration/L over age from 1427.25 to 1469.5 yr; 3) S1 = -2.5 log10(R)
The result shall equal 0.12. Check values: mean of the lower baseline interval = 225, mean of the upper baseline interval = 358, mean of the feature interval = 266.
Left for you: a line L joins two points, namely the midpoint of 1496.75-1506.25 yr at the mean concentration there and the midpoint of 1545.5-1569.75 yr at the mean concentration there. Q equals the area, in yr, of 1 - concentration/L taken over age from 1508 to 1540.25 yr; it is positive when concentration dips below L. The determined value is -3.98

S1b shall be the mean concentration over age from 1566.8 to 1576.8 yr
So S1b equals 207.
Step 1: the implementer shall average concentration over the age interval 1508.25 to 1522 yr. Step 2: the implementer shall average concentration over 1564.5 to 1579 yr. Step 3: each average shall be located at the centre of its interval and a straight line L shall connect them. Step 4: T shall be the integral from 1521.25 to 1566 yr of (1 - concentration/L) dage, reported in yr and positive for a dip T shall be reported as -1.8 yr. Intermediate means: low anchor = 359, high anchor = 208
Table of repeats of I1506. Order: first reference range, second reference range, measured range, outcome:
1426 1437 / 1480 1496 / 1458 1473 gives -2.3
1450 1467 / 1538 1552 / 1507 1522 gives -1.6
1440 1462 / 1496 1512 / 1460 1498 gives -3.2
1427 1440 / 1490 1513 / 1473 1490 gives -3.3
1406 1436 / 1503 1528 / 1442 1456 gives -2.1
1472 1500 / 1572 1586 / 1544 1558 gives 0.2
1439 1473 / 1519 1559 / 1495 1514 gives -2.8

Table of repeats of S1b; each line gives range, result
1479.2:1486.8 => 370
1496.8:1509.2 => 362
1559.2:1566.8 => 176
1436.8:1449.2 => 263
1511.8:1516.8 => 360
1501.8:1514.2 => 359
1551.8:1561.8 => 229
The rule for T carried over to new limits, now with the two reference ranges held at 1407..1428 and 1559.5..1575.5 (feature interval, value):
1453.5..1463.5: -4.9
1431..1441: 1.4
